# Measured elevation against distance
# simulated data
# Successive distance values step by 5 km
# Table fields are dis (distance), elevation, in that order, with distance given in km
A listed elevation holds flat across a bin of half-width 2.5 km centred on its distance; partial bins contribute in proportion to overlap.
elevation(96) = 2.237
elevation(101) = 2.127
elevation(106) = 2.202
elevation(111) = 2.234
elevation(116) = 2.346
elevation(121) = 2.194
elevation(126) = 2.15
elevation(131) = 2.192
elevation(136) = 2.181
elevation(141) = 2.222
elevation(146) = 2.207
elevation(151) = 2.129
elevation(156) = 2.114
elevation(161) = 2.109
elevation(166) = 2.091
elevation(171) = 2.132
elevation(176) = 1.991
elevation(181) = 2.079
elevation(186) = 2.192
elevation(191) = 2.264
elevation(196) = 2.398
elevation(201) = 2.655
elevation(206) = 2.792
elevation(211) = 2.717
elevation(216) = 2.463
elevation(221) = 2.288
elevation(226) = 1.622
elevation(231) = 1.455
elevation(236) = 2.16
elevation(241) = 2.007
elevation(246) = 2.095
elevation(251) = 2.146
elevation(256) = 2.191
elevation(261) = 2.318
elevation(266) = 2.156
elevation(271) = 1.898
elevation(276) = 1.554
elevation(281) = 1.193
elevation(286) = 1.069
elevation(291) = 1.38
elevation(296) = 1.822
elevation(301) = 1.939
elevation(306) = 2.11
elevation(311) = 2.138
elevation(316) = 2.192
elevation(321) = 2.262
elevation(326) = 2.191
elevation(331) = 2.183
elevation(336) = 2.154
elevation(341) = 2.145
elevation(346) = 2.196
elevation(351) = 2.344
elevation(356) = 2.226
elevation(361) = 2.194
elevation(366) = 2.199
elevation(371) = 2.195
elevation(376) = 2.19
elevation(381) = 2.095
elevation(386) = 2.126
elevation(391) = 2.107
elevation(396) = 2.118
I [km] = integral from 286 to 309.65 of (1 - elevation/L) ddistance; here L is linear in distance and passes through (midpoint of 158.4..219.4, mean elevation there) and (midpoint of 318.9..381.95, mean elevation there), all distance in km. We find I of 5.17 km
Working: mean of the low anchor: 2.32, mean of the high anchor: 2.2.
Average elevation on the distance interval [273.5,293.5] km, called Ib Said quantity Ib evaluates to 1.3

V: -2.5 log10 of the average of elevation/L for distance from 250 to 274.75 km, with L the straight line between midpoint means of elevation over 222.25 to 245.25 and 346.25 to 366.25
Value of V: -0.09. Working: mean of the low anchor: 1.86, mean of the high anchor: 2.24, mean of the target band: 2.11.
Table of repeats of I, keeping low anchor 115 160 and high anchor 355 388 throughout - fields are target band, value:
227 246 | 2.6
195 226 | -4.3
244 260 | 0.1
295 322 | 1.2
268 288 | 6.6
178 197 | -0.3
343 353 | -0.4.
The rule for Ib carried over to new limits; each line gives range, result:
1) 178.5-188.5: 2.14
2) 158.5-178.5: 2.08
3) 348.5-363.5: 2.25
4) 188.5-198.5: 2.33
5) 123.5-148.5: 2.19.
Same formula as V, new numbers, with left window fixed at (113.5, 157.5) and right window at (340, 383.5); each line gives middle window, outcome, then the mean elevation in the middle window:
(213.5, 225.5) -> -0.03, 2.25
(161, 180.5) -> 0.06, 2.08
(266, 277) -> 0.19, 1.85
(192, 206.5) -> -0.16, 2.55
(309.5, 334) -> 0.00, 2.19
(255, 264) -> -0.03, 2.26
